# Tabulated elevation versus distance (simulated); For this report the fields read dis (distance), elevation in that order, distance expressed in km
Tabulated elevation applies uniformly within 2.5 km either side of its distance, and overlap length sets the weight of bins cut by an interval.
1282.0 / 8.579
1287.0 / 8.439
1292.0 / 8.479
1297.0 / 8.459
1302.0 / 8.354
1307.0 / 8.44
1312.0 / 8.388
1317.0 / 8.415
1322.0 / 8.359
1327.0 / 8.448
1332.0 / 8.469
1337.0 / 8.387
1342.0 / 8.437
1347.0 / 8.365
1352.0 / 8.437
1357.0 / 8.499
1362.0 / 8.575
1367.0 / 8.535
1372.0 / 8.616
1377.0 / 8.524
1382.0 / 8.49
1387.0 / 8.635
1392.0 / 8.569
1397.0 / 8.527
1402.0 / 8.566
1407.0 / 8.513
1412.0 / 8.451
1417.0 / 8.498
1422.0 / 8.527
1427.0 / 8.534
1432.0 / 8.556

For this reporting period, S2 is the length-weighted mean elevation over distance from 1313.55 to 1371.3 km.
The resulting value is 8.45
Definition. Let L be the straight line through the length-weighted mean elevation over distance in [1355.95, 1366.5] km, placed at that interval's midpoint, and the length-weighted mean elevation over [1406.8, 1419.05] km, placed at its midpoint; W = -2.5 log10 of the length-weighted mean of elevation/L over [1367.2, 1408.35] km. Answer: -0.01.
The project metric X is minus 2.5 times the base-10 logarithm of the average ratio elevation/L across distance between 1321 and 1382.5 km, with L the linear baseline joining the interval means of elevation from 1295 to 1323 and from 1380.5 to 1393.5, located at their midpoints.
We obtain 0.003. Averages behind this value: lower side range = 8.4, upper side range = 8.57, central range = 8.47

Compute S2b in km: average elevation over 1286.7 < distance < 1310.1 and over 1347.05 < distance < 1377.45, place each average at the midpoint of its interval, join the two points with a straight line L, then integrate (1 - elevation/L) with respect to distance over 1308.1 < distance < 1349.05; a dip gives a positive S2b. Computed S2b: 0.3 km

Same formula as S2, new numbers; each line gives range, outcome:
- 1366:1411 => 8.55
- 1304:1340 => 8.41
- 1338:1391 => 8.51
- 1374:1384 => 8.51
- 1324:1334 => 8.45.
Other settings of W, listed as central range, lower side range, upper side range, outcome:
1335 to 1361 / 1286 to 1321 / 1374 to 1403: 0.01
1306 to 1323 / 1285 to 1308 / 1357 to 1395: 0.01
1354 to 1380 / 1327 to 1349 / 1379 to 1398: -0.01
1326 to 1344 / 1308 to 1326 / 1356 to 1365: 0.00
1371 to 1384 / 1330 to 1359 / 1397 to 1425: -0.01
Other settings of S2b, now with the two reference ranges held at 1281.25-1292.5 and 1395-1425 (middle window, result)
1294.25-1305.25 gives 0.11 km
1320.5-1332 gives 0.10 km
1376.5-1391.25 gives -0.08 km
